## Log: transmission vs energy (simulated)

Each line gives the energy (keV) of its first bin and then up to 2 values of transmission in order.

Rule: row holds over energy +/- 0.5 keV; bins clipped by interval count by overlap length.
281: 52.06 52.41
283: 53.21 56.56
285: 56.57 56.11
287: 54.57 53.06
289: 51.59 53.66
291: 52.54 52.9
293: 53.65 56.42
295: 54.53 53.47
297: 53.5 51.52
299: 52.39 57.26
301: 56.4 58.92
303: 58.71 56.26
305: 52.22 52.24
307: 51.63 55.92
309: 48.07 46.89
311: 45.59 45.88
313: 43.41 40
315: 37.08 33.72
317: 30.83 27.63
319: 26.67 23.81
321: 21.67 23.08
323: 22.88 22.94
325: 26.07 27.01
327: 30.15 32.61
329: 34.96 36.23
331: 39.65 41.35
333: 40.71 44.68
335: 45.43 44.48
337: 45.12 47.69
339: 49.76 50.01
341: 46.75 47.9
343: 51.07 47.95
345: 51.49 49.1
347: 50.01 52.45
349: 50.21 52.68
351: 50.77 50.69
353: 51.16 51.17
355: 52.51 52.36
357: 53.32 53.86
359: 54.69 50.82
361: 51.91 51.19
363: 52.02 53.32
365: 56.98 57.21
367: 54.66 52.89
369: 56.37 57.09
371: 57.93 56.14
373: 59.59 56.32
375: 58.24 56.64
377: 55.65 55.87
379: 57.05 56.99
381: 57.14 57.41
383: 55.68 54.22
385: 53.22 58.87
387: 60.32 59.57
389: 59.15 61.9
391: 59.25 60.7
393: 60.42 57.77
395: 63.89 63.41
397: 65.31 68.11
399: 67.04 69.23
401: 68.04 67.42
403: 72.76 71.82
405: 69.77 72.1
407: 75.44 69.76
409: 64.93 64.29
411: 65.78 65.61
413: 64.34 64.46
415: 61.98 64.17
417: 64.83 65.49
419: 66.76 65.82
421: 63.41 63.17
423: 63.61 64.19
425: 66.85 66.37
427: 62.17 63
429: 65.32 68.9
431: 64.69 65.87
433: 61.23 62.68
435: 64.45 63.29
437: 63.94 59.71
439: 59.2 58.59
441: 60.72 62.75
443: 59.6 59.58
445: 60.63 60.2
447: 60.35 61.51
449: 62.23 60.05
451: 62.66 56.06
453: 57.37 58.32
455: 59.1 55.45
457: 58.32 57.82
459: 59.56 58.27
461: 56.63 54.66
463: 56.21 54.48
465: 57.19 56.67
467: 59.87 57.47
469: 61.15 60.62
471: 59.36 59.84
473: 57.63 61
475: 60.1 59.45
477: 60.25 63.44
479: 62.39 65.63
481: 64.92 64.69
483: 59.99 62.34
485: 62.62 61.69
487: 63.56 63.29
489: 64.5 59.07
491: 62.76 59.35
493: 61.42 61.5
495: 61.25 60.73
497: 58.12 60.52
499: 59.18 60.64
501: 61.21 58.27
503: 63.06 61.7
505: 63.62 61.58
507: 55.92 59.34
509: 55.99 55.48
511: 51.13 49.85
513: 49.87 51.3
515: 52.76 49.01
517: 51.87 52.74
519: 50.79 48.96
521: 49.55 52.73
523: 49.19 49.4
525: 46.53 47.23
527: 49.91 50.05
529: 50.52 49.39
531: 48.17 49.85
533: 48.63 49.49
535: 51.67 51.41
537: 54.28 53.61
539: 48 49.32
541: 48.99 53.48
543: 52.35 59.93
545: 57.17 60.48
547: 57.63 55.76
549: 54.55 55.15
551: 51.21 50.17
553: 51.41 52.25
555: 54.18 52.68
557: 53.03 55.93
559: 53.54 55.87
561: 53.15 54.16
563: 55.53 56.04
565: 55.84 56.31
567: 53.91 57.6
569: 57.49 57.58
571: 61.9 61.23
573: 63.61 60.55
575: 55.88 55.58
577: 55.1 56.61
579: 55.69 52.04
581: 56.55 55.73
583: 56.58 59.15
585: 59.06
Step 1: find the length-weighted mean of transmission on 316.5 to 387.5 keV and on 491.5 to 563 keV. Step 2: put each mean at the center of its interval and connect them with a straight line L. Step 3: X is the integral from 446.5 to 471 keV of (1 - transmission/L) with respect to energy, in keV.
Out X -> -3.31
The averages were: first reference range 47.4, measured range 58.4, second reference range 54.1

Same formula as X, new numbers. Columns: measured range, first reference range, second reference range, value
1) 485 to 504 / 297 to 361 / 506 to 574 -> -3.60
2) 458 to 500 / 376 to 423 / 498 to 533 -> -2.83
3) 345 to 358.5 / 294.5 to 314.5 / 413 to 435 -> 1.24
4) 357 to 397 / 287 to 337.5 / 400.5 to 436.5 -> 0.20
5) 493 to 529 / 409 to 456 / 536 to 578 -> 1.90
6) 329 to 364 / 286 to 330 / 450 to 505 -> -0.81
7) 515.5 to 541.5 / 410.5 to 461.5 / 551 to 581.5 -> 3.37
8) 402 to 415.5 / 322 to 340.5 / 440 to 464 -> -4.40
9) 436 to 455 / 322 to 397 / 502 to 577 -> -2.91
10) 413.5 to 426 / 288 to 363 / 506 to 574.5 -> -3.94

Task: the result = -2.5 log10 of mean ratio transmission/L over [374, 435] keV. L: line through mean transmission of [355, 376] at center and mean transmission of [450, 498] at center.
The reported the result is -0.119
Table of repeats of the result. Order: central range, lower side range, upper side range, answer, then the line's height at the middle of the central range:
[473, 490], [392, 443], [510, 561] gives -0.08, 57.9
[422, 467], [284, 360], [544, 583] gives -0.19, 51.1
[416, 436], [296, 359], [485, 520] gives -0.23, 52.1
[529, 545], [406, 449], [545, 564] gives 0.09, 55.7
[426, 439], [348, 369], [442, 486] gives -0.11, 57.7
